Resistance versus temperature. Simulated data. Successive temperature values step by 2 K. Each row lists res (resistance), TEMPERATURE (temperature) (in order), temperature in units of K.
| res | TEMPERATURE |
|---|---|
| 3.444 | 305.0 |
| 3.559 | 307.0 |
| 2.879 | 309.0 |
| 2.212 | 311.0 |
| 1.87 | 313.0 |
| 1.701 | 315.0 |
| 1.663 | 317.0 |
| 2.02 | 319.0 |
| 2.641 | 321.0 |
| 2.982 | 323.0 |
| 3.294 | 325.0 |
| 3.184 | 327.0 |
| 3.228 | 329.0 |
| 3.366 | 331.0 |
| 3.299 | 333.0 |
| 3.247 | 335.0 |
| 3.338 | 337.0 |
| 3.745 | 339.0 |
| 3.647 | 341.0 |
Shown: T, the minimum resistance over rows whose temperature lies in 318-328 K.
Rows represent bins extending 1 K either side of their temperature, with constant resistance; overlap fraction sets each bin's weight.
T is 2.02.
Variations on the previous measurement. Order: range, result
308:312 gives 2.212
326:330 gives 3.184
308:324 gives 1.663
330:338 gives 3.247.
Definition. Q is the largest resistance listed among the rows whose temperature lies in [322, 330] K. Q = 3.294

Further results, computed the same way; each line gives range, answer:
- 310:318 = 2.212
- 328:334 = 3.366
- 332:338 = 3.338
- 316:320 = 2.02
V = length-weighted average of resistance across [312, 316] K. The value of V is 1.79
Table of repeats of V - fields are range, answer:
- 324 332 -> 3.27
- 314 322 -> 2.01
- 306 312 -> 2.88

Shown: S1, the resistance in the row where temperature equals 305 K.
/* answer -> 3.444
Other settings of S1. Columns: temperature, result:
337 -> 3.338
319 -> 2.02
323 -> 2.982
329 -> 3.228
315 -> 1.701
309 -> 2.879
